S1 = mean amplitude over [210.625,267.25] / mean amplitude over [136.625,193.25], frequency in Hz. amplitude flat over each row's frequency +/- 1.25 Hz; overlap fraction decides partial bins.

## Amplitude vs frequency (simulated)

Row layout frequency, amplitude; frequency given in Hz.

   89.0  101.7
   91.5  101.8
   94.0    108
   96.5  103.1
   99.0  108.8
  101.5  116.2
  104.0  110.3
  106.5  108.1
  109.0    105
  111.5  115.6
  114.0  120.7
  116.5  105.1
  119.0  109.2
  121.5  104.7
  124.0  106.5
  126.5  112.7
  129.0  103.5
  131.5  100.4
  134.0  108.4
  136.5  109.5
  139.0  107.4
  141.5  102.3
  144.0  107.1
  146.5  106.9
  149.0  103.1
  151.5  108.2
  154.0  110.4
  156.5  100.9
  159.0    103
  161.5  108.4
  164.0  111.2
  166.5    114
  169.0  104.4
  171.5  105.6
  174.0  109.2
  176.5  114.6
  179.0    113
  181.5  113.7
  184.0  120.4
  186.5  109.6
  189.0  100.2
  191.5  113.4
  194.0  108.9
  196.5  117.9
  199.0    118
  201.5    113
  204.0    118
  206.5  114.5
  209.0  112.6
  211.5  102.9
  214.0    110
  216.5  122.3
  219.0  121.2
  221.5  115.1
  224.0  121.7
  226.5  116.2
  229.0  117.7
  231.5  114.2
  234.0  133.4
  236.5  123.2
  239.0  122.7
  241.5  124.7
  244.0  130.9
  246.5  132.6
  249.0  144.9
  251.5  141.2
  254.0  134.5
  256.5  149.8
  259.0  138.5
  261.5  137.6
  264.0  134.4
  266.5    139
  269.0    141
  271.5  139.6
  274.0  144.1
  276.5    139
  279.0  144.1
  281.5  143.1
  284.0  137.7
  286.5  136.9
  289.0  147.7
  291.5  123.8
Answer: 1.17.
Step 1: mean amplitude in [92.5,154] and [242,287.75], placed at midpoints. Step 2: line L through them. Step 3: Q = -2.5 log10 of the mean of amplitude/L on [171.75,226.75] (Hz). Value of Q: 0.100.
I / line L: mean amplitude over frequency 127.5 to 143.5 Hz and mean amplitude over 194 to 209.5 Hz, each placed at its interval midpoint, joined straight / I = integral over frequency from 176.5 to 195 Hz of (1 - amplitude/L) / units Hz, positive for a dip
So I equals 0.21 Hz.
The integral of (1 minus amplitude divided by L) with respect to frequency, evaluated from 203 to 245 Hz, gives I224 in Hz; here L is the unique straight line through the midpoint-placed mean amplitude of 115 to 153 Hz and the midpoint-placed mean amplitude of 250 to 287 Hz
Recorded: 3.3 Hz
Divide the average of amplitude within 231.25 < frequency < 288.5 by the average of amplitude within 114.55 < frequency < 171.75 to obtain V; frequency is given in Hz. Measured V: 1.28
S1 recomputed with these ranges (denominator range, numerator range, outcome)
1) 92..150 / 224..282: 1.24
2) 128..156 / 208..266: 1.19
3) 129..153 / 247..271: 1.32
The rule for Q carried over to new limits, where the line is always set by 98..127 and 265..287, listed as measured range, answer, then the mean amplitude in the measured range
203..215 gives 0.151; 112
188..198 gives 0.135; 111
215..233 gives 0.108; 118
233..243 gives 0.063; 126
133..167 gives 0.098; 107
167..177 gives 0.122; 108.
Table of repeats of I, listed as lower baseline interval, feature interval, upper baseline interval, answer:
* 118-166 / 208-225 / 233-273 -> 1.5 Hz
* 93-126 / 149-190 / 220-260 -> 3.2 Hz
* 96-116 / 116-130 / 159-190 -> 0.5 Hz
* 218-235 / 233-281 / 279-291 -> -2.3 Hz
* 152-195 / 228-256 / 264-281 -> 0.3 Hz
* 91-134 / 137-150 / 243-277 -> 1.0 Hz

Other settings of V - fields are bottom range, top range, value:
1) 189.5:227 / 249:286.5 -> 1.22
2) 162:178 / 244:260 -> 1.27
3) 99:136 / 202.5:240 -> 1.08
